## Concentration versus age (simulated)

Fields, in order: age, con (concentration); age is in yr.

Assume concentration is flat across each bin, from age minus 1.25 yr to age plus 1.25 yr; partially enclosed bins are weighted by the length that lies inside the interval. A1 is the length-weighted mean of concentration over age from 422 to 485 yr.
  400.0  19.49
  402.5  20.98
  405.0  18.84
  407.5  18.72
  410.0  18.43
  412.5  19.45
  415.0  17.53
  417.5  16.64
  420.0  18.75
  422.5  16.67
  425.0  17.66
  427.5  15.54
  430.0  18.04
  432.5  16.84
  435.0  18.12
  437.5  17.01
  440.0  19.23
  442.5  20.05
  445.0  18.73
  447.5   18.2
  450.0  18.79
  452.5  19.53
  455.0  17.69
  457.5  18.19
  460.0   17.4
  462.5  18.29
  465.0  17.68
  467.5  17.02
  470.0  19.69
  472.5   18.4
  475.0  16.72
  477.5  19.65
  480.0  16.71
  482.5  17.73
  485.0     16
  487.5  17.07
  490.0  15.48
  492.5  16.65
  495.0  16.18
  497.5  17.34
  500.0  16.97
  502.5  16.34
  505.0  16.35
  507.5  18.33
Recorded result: 18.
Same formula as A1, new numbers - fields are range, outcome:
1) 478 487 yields 17.1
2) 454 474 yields 18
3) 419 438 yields 17.3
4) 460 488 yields 17.7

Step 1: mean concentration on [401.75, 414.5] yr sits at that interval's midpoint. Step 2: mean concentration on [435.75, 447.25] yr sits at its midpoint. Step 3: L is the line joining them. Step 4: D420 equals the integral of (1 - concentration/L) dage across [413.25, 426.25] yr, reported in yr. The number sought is 1.0 yr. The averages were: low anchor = 19.1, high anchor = 18.7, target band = 17.5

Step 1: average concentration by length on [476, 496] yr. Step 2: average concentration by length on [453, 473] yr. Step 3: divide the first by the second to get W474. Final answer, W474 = 0.94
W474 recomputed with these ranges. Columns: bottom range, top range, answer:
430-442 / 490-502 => 0.93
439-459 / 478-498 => 0.89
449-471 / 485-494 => 0.90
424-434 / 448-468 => 1.06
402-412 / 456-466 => 0.94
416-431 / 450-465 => 1.06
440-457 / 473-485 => 0.93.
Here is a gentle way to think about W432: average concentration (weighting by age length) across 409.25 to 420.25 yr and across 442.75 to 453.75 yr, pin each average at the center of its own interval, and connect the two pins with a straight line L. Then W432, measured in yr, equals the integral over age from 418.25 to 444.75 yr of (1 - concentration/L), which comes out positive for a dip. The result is 1.0 yr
